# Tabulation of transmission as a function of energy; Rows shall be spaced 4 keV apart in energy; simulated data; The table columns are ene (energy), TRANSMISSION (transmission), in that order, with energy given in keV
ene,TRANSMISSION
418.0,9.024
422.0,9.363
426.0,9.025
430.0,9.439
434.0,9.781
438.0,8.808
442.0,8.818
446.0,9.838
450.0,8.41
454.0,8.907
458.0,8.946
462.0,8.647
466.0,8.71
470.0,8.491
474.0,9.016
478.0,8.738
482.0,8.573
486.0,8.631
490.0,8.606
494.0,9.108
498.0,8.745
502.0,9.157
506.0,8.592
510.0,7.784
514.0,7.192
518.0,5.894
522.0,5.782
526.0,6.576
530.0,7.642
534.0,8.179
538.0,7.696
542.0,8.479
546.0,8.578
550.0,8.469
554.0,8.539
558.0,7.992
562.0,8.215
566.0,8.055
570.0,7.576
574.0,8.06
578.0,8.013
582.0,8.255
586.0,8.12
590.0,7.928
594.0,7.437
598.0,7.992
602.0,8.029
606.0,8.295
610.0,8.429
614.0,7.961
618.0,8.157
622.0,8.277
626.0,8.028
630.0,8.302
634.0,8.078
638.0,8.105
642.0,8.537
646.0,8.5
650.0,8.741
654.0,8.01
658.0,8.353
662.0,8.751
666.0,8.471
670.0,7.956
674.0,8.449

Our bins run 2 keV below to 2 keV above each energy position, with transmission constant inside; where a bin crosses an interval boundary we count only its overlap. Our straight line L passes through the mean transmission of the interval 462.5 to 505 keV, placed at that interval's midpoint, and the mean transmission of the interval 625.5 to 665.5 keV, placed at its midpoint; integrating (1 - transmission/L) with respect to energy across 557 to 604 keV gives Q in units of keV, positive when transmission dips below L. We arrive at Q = 3.0 keV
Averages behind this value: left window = 8.77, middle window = 7.97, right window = 8.36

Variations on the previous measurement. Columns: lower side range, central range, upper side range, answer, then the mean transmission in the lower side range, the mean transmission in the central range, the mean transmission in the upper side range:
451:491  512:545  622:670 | 5.3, 8.72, 7.22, 8.33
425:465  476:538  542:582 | 4.8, 9.05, 7.94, 8.19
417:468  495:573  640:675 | 8.1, 9.06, 7.87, 8.42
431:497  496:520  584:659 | 2.2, 8.88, 7.89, 8.17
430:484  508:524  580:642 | 3.6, 8.92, 6.66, 8.11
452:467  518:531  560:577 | 2.9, 8.81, 6.47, 7.98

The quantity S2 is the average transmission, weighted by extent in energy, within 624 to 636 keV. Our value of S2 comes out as 8.14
